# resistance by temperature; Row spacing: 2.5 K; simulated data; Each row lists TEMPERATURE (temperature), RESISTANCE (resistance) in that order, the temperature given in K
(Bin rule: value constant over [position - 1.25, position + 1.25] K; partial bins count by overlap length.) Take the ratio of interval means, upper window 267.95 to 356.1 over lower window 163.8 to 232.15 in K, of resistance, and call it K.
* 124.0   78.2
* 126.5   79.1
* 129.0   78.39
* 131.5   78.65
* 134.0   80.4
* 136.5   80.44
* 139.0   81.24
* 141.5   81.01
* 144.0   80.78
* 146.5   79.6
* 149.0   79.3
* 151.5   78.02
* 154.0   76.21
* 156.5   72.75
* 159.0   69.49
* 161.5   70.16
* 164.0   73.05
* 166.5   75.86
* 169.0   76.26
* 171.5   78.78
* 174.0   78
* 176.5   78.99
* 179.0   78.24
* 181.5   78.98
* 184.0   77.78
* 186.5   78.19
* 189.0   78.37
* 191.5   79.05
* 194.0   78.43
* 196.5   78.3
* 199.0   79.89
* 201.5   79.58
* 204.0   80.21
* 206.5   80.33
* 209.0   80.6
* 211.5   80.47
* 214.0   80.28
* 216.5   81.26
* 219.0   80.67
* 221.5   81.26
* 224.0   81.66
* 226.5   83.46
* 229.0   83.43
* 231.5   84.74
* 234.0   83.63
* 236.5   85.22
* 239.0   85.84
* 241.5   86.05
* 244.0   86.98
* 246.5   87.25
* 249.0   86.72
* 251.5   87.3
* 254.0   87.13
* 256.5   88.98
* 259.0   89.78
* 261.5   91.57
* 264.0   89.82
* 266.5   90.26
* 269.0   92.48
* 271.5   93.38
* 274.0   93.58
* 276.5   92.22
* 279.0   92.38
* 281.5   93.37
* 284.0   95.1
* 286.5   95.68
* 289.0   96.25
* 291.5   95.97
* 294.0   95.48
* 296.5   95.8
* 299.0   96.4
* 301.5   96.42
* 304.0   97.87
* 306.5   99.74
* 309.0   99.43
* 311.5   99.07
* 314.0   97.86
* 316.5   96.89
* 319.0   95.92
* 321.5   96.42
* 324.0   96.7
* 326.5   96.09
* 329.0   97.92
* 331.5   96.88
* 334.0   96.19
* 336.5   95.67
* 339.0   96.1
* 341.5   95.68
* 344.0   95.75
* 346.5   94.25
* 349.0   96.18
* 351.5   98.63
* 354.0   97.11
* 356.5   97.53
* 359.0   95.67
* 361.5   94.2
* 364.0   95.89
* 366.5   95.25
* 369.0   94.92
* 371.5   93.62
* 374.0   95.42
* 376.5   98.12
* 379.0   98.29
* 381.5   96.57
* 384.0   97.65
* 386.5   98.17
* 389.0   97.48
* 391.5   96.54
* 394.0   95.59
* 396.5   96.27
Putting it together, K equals 1.21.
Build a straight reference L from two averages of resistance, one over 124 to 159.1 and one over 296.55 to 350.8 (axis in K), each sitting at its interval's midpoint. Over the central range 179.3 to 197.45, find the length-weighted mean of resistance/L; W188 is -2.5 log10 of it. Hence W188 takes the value 0.06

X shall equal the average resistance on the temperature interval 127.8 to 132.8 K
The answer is 78.5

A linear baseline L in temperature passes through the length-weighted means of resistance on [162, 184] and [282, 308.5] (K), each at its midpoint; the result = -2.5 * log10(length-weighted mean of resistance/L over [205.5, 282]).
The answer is 0.02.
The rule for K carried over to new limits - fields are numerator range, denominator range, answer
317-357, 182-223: 1.21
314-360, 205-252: 1.16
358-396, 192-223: 1.20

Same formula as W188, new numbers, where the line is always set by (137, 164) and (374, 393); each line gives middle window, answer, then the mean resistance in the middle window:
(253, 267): -0.04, 89.6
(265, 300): -0.07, 94.1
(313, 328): -0.06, 96.6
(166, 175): 0.02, 77.3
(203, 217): 0.02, 80.5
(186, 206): 0.02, 79.1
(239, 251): -0.02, 86.7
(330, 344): -0.03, 96.1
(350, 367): -0.01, 96.4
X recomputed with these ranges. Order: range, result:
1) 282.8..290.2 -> 95.7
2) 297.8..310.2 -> 98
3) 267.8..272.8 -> 92.9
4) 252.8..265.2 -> 89.5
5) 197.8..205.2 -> 79.9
